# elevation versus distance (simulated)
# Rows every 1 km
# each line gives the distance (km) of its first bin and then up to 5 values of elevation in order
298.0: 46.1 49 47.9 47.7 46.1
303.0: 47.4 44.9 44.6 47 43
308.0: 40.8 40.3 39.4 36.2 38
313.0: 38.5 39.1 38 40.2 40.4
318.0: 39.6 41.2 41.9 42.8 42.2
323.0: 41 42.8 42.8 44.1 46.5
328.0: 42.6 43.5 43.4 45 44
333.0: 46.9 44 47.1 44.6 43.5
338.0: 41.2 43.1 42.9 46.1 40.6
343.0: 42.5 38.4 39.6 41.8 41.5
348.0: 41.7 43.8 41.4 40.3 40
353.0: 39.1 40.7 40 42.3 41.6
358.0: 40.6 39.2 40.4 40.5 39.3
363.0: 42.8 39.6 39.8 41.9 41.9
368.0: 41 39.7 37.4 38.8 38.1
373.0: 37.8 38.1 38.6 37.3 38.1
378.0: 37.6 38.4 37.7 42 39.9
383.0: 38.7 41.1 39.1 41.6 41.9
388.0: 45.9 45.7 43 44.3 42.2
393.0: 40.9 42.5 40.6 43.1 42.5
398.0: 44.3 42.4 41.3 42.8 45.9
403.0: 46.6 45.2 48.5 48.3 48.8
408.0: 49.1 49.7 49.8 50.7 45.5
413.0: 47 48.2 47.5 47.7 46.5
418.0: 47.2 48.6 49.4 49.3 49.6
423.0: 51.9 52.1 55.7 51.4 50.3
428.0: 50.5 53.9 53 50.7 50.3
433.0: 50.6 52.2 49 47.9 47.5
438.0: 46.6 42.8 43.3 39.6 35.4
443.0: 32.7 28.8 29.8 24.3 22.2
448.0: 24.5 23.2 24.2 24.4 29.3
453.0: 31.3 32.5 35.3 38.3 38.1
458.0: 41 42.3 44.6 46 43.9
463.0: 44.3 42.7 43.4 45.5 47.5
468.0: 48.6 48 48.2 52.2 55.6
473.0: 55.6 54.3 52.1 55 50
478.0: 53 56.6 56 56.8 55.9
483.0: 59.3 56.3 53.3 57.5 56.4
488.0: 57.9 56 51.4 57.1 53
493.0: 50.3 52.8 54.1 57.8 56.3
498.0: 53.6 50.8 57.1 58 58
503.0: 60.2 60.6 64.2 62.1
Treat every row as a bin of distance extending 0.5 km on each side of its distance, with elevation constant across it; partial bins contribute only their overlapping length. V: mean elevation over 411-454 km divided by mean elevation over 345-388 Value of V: 1.06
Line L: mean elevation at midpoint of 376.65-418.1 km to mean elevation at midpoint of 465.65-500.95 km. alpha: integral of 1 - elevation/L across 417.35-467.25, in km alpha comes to 7.1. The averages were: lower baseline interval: 44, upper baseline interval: 53.9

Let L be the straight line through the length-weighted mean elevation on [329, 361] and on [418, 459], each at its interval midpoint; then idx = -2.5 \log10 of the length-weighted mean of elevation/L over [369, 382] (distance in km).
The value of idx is 0.09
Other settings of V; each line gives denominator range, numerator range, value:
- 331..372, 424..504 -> 1.14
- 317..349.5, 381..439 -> 1.09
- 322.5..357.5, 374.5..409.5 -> 1.00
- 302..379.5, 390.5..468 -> 1.05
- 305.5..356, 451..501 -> 1.18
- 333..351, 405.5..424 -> 1.14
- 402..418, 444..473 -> 0.80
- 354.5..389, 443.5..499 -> 1.15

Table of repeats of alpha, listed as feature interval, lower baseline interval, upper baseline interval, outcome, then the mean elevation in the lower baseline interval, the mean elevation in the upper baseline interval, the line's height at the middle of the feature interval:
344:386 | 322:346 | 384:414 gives 3.8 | 43.3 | 44.8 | 44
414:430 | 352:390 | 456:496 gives -1.7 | 40.1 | 51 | 45.4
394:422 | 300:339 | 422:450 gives -2.5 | 42.8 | 42.8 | 42.8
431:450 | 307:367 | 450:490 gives 3.2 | 41.6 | 47.6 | 46.2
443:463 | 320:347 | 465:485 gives 7.1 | 43.1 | 52.7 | 51.2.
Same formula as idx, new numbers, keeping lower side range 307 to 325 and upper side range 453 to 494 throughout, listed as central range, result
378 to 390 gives 0.08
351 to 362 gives 0.06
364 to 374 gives 0.10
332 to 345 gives -0.04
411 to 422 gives -0.04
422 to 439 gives -0.08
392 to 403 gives 0.06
